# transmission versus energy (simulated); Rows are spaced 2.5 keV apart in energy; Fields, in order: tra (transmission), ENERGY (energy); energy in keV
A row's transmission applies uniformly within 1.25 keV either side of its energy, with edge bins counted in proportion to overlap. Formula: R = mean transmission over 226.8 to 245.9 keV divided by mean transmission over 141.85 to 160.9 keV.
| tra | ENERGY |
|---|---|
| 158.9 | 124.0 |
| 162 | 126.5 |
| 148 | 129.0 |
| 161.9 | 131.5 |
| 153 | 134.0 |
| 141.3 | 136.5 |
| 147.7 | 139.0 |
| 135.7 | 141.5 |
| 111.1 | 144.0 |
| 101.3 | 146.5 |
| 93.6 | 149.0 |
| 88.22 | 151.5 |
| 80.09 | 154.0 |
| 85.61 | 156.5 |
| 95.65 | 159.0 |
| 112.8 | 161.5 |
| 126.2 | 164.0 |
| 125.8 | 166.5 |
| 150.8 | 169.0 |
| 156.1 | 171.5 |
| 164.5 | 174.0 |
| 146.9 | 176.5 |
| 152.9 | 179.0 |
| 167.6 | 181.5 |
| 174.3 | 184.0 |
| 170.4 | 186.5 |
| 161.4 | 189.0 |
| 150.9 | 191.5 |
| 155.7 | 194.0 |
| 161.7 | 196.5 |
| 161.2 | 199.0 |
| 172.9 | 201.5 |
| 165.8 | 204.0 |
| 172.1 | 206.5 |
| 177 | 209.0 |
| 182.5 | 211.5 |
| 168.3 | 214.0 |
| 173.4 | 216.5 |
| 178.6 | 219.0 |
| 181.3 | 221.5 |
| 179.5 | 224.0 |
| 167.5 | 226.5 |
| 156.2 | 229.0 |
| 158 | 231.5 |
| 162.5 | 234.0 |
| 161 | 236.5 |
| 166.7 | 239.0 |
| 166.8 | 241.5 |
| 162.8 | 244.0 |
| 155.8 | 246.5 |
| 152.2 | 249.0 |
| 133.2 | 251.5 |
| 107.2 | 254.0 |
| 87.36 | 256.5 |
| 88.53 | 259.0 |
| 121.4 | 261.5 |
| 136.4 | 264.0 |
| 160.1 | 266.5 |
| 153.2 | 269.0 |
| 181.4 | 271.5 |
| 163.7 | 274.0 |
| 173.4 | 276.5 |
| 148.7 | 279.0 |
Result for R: 1.7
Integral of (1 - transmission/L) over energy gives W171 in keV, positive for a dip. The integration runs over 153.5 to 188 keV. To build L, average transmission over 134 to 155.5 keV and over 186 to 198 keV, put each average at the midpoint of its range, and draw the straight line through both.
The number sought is 0.7 keV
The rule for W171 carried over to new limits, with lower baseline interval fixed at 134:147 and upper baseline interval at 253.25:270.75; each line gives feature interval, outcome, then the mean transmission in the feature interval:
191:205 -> -3.7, 162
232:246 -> -4.2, 163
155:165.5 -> 2.0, 105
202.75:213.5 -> -3.9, 174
